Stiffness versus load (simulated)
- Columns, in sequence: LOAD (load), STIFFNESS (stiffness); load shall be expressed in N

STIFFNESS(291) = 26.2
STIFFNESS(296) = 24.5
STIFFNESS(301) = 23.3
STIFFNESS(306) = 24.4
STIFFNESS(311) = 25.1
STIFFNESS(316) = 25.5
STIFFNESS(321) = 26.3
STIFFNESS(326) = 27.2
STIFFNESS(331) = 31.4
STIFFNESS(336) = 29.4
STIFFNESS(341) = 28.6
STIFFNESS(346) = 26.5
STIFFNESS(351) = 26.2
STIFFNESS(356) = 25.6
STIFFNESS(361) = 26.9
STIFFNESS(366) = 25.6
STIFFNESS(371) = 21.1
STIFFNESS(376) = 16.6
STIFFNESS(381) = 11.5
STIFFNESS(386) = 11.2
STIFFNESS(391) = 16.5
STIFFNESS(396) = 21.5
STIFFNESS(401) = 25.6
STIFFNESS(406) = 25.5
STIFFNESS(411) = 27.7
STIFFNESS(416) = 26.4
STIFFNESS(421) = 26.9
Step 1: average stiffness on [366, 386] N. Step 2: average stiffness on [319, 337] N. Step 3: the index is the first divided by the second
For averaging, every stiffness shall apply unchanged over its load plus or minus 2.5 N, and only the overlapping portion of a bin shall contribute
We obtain 0.59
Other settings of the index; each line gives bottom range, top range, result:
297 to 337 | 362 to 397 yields 0.68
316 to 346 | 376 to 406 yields 0.64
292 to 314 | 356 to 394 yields 0.78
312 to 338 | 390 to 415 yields 0.86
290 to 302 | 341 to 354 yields 1.09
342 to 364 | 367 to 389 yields 0.60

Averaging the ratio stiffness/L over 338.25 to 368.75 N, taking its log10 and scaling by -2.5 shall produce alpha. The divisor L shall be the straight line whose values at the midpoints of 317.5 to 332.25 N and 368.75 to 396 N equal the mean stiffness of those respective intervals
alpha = -0.21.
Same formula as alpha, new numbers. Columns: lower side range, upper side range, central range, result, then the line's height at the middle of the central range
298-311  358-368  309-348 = -0.11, 25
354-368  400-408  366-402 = 0.39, 25.8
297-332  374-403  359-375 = -0.20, 19.6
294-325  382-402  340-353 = -0.24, 21.7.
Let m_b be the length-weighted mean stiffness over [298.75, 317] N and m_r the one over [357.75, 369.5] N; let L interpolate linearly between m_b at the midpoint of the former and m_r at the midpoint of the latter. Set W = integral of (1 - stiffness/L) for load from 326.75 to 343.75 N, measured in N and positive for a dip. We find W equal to -2.95 N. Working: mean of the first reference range 24.5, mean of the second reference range 25.8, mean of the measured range 29.5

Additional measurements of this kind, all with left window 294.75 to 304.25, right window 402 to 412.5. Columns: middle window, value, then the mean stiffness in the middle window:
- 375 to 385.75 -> 5.3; 13.1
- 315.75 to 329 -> -1.2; 26.7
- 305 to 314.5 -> -0.3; 24.9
